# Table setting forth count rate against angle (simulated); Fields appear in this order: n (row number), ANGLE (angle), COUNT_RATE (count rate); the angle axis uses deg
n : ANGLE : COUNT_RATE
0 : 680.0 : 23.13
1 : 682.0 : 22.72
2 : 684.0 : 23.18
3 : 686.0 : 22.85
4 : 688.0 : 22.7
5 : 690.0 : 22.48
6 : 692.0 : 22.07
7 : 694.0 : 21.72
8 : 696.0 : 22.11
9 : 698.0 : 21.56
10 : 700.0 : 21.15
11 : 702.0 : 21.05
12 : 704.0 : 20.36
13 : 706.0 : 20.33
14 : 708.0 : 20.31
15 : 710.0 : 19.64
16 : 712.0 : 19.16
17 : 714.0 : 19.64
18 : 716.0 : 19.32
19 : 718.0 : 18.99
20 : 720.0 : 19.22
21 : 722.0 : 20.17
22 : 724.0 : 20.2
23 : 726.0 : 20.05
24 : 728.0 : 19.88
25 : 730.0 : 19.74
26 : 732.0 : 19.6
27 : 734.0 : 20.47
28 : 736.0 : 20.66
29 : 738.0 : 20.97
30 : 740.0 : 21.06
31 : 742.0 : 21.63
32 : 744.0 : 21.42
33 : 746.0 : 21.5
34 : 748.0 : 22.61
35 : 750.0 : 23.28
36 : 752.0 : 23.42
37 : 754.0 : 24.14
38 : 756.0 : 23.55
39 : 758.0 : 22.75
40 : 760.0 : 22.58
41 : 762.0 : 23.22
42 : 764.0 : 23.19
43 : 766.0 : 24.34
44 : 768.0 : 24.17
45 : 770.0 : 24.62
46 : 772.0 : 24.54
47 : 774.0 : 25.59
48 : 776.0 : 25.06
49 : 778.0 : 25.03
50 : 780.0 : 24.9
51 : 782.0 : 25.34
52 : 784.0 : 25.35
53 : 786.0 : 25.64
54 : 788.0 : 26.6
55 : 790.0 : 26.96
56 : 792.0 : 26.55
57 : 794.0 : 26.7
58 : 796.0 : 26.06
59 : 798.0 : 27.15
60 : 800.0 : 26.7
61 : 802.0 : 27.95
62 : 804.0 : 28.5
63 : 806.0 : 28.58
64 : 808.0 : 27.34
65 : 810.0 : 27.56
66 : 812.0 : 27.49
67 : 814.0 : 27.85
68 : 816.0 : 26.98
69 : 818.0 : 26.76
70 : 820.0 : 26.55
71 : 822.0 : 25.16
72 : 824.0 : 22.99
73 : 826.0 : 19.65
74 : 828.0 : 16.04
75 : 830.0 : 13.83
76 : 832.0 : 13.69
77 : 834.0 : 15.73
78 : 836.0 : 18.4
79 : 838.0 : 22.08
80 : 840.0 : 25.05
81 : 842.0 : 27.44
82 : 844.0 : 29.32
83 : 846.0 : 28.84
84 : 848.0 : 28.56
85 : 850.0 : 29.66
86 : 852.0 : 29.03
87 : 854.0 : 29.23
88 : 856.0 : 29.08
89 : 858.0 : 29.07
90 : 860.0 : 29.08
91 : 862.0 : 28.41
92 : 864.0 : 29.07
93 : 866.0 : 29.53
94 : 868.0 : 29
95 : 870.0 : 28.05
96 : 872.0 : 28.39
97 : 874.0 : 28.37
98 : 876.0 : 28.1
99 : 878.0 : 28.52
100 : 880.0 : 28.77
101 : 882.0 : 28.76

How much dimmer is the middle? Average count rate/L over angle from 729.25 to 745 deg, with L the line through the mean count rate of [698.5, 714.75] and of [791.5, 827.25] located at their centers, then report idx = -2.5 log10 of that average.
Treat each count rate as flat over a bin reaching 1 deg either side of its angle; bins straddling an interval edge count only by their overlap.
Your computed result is 0.070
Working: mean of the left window 20.3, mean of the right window 26.4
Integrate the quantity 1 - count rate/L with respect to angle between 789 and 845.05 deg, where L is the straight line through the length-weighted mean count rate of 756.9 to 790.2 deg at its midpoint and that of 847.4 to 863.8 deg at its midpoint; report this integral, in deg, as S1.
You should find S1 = 5.0 deg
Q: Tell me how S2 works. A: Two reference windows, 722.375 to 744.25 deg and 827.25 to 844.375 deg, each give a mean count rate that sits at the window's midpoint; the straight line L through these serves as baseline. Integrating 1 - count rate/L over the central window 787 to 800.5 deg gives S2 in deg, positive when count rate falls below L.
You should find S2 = -4.38 deg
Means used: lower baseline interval 20.5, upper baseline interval 19.9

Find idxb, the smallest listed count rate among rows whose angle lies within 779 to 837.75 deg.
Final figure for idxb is 13.69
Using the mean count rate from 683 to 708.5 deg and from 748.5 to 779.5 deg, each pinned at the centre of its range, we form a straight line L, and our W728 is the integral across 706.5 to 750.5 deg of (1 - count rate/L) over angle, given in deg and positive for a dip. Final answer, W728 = 4.6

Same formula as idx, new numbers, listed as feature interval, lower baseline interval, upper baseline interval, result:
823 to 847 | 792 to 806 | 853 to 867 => 0.32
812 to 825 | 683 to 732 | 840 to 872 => 0.02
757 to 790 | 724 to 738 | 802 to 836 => -0.14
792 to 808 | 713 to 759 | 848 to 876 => -0.10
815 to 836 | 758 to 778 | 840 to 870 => 0.30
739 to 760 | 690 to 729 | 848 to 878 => 0.00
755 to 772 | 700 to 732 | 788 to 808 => 0.02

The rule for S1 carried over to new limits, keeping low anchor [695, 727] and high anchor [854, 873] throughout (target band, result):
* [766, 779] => -0.6 deg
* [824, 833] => 3.4 deg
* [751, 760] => -0.3 deg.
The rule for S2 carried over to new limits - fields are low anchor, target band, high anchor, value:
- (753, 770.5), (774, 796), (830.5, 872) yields -1.37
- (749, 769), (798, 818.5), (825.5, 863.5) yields -3.02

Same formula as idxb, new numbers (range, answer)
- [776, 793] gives 24.9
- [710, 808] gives 18.99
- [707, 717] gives 19.16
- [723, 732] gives 19.6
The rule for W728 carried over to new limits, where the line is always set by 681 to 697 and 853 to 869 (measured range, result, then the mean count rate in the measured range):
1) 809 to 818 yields 0.0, 27.4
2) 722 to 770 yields 5.3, 22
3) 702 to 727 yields 3.9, 19.8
